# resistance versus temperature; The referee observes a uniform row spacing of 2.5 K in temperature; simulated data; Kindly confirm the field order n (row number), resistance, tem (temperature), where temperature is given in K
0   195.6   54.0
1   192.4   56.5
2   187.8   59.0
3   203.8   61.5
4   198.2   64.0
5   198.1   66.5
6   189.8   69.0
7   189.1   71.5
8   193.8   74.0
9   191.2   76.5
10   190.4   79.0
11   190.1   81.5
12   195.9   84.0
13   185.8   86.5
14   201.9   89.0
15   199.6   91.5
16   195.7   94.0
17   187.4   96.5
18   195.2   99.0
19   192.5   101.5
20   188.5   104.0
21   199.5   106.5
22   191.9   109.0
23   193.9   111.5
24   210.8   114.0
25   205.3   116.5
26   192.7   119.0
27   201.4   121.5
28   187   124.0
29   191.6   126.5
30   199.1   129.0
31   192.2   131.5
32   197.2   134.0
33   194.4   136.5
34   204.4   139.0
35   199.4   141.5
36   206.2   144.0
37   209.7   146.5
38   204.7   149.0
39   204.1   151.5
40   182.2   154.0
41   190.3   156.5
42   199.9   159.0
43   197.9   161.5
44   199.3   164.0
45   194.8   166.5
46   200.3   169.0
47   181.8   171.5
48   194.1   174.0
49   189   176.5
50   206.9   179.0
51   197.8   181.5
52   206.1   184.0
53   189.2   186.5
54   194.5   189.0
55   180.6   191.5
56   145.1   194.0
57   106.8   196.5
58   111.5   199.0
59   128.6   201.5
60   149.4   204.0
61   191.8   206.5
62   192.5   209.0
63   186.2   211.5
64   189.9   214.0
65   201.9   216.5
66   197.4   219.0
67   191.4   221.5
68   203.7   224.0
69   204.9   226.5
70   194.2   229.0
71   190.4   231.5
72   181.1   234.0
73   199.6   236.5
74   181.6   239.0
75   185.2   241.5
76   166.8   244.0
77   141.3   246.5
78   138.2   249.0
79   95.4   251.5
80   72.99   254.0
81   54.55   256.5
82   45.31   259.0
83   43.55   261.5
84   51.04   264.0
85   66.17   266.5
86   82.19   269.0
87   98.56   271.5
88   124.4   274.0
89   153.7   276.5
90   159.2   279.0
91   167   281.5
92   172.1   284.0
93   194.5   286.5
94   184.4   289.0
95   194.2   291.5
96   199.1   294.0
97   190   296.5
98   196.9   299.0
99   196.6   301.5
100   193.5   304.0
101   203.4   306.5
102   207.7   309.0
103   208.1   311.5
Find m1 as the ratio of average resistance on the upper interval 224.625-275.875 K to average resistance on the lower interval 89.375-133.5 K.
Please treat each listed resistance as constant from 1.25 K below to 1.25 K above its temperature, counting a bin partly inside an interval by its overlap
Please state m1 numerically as 0.65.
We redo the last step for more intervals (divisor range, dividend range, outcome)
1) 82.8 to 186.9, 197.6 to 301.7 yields 0.78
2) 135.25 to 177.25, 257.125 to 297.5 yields 0.67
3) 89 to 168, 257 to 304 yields 0.71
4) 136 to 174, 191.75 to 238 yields 0.89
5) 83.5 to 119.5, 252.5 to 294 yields 0.61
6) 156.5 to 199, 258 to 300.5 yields 0.75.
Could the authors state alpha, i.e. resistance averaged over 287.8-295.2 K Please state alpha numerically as 193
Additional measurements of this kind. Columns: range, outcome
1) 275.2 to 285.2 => 163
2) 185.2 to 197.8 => 163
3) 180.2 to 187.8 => 198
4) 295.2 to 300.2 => 193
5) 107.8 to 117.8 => 200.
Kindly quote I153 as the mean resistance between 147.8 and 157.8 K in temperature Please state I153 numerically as 195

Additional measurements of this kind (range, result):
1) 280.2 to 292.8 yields 182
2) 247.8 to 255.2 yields 102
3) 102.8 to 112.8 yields 194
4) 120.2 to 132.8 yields 194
